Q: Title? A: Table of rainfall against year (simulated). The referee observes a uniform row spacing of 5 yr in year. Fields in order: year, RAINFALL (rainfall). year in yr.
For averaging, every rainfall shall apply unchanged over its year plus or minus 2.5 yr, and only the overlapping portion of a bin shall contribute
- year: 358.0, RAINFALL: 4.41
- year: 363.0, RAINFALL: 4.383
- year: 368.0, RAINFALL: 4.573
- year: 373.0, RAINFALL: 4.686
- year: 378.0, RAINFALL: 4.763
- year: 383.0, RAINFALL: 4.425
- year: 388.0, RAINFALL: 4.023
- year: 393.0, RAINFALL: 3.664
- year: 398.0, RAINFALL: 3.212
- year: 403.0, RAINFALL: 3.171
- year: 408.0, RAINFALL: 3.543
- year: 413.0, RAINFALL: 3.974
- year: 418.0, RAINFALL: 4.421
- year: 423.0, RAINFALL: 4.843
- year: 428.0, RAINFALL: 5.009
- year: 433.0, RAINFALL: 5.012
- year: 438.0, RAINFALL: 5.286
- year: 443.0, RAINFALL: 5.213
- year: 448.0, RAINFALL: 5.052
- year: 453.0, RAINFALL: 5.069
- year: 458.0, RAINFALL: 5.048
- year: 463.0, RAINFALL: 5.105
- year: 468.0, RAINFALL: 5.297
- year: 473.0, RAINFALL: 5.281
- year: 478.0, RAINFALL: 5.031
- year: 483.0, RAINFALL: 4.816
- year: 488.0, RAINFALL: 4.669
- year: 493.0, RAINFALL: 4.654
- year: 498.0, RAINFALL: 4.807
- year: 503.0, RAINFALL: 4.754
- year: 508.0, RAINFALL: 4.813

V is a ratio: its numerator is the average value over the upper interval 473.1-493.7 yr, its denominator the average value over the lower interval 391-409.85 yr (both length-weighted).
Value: 1.44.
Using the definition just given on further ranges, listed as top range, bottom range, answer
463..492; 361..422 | 1.23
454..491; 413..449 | 1.03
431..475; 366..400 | 1.23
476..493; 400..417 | 1.32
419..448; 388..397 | 1.37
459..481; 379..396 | 1.27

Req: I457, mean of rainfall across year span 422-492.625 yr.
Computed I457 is 5.04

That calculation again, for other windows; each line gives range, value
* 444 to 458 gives 5.07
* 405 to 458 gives 4.74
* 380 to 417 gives 3.76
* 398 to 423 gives 3.83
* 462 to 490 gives 5.04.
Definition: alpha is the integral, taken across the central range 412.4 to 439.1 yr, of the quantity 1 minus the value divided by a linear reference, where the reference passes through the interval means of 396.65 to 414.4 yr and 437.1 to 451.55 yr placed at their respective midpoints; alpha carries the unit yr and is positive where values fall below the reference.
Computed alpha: -2.69 yr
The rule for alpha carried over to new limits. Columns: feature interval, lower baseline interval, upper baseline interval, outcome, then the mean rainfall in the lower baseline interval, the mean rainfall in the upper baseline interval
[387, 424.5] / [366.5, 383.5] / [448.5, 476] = 7.8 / 4.64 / 5.15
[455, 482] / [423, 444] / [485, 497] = -1.6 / 5.09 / 4.69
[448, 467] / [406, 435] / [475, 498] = -1.8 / 4.47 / 4.8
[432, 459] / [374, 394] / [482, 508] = -3.4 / 4.3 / 4.74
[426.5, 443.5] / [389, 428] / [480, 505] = -3.9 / 3.92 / 4.75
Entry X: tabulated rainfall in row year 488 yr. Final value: 4.669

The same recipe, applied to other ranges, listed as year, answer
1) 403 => 3.171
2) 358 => 4.41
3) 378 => 4.763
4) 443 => 5.213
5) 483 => 4.816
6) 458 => 5.048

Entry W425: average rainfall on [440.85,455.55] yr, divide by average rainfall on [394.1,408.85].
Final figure 1.54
